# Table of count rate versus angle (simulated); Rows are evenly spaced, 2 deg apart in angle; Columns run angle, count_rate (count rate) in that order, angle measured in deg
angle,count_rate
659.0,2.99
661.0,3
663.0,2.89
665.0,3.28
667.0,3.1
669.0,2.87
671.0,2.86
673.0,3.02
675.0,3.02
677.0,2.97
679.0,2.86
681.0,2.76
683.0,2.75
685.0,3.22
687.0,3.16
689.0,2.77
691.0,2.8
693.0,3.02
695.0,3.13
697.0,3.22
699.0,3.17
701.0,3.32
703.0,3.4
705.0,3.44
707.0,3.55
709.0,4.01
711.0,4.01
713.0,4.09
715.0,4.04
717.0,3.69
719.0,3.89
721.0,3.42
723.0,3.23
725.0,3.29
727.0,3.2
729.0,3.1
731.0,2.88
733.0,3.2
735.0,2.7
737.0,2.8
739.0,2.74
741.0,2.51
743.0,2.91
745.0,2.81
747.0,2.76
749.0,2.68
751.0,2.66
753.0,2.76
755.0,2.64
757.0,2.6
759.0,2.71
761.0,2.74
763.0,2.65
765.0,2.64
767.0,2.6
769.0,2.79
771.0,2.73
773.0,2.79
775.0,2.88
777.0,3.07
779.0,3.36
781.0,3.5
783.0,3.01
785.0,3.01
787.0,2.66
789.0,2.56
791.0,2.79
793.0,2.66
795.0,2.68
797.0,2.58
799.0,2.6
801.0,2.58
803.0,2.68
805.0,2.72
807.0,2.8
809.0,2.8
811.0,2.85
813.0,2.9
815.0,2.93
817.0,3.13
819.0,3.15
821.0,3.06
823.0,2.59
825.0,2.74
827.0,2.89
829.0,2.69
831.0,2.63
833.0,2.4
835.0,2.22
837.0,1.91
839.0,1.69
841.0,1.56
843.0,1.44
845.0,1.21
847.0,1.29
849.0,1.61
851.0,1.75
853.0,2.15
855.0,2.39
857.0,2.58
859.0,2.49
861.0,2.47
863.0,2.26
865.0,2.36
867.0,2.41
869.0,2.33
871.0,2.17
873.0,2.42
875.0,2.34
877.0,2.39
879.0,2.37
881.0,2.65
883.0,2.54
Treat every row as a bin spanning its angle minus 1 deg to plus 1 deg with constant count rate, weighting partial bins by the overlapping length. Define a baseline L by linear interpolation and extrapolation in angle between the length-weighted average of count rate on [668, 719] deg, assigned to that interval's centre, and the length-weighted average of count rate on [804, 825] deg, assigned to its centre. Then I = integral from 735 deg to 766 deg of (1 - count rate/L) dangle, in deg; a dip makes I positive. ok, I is 3.8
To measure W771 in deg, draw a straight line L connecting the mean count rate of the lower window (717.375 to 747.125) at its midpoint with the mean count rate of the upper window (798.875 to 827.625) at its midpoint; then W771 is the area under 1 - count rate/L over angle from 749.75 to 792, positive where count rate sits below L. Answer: 1.9 deg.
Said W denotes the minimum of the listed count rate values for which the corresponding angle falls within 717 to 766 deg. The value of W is 2.51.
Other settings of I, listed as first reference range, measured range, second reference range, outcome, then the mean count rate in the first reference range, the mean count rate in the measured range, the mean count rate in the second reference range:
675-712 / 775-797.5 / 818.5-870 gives -2.6 deg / 3.19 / 2.9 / 2.23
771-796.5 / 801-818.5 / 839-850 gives -4.5 deg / 2.9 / 2.84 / 1.45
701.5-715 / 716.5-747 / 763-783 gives 3.4 deg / 3.76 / 3.07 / 2.92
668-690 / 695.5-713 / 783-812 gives -3.9 deg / 2.93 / 3.54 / 2.72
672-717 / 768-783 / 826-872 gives -2.0 deg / 3.27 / 3.02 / 2.13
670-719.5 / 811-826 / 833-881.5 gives -3.4 deg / 3.28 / 2.92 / 2.1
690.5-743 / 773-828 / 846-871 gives -4.8 deg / 3.3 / 2.86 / 2.17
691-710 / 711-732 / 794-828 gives -1.8 deg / 3.33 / 3.51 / 2.8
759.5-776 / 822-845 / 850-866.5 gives 2.1 deg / 2.73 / 2.21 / 2.31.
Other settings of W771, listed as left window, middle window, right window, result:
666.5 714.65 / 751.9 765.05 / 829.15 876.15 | 0.29 deg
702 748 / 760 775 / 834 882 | 0.99 deg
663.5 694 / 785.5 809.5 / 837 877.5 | -3.26 deg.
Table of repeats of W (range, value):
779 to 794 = 2.56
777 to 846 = 1.21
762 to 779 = 2.6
